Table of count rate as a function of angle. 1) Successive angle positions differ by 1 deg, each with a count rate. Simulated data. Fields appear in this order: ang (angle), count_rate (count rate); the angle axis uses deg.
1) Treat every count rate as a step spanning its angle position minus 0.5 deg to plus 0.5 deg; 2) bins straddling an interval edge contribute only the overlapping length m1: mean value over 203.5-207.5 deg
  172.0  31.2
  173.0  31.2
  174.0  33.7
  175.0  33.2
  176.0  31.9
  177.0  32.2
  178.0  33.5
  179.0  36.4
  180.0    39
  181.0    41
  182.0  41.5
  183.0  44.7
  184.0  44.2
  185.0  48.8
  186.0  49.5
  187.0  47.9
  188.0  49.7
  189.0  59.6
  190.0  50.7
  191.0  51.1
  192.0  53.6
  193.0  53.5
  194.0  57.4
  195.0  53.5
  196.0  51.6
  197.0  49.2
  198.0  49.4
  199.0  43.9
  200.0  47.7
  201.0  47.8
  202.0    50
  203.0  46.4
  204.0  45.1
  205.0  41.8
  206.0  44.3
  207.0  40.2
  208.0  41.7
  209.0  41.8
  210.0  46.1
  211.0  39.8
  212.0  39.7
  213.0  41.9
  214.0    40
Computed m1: 42.9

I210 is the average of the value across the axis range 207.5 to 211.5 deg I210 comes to 42.4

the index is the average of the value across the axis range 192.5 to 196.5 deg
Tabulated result 54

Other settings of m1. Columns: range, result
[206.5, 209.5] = 41.2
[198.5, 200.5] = 45.8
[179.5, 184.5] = 42.1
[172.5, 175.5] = 32.7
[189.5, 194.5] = 53.3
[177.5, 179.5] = 35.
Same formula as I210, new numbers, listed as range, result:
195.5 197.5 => 50.4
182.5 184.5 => 44.5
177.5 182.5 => 38.3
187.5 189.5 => 54.7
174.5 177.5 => 32.4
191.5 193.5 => 53.5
